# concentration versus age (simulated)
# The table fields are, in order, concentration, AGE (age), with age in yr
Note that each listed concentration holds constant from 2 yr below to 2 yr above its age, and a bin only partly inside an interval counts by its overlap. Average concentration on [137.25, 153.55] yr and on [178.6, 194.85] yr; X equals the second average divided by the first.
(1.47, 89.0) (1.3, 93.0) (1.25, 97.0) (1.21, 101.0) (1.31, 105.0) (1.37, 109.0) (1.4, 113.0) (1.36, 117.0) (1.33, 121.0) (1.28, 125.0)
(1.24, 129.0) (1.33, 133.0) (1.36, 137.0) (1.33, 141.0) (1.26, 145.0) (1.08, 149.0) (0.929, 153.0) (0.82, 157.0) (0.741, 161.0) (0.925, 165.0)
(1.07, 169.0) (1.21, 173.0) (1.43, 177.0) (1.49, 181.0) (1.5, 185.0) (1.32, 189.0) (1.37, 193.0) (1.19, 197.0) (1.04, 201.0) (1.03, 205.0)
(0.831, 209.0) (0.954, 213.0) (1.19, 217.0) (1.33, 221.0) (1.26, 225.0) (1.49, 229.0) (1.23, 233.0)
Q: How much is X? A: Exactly 1.19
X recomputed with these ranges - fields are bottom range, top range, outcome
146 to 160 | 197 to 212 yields 1.05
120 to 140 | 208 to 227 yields 0.86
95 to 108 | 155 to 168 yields 0.67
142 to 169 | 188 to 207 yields 1.21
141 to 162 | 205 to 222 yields 1.04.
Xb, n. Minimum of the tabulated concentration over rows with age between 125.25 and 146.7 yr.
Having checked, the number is 1.24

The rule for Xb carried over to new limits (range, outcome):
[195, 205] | 1.03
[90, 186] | 0.741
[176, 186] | 1.43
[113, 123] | 1.33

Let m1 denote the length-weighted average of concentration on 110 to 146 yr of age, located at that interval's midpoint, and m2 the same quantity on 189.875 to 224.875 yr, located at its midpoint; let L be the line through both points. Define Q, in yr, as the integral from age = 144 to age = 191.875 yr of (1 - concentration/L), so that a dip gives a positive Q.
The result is 2.80 yr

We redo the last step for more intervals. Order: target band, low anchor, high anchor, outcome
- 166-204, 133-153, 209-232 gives -1.73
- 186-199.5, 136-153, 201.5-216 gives -3.55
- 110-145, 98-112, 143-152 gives -3.14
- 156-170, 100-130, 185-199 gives 4.66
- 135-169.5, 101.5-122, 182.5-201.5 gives 7.03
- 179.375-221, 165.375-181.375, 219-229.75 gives 3.14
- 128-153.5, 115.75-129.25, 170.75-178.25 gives 1.38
